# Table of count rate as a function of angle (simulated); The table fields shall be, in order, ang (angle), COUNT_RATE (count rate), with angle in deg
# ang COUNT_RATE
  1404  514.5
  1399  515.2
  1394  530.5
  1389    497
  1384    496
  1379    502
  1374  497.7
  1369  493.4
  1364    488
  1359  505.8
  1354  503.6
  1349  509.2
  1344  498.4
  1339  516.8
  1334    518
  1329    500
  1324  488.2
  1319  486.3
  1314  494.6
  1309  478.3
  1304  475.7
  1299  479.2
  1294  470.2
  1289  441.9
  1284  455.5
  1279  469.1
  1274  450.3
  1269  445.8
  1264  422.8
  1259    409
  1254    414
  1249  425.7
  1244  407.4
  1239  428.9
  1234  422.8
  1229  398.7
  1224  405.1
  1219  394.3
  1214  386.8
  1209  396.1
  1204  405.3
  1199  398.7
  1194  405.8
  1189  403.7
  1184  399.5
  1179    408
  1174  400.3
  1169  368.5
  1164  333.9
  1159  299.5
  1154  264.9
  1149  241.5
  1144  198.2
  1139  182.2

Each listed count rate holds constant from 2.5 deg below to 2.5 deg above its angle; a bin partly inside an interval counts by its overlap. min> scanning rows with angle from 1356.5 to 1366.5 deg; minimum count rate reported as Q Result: 488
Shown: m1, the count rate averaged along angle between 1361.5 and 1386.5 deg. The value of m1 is 495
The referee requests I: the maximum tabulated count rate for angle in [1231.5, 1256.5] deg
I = 428.9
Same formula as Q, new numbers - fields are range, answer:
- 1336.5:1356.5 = 498.4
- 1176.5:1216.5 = 386.8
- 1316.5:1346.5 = 486.3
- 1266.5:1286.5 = 445.8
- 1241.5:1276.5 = 407.4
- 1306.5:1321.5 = 478.3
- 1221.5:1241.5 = 398.7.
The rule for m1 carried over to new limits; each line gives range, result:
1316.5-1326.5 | 487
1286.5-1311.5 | 469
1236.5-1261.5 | 417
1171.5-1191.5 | 403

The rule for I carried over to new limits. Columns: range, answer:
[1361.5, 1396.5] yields 530.5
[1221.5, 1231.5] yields 405.1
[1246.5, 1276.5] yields 450.3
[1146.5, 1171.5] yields 368.5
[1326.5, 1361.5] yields 518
